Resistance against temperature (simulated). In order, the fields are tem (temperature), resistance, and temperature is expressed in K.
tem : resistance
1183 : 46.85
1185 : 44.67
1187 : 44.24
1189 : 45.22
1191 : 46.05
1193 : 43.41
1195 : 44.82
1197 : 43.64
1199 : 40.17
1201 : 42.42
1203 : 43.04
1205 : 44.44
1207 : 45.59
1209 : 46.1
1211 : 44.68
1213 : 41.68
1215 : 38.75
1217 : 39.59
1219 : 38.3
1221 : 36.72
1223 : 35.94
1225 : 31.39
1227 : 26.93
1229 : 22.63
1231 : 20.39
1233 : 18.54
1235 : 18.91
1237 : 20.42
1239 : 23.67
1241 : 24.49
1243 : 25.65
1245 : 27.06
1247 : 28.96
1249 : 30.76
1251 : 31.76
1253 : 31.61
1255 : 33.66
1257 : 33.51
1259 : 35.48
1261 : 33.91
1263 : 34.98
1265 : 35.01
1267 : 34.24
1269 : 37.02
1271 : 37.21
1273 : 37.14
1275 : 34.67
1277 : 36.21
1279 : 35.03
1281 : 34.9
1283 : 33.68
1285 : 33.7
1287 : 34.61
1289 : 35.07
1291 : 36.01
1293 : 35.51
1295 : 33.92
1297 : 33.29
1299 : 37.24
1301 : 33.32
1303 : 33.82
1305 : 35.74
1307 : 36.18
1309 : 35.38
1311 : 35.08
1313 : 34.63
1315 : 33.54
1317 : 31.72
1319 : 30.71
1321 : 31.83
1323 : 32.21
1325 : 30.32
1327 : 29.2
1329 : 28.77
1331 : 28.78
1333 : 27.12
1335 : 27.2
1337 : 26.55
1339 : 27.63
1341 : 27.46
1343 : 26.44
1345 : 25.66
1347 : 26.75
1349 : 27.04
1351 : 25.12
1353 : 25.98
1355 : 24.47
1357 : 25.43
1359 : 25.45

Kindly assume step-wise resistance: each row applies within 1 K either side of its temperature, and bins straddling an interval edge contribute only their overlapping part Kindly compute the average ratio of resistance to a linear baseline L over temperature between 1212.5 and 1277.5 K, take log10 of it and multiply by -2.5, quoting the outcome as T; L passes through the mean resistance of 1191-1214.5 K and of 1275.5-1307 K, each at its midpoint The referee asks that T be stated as 0.25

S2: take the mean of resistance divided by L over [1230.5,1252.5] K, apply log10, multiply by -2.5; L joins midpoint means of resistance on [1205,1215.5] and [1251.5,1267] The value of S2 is 0.44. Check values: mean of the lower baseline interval 43.7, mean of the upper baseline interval 34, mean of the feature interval 24.9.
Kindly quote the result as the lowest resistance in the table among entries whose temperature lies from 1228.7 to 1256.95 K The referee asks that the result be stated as 18.54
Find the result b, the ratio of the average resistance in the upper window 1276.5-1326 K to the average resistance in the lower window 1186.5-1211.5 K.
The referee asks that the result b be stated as 0.8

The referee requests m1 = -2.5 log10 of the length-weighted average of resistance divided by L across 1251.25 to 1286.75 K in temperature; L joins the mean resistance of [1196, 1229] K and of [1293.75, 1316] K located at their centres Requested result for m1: 0.05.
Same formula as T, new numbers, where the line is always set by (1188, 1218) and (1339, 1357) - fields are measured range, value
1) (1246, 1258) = 0.182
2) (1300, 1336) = -0.078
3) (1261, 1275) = -0.003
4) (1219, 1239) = 0.466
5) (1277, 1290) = -0.027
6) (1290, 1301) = -0.086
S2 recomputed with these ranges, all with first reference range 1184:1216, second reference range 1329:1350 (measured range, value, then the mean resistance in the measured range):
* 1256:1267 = 0.06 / 34.5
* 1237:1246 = 0.49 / 24.7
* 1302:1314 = -0.14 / 35.1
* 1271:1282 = -0.03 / 35.7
